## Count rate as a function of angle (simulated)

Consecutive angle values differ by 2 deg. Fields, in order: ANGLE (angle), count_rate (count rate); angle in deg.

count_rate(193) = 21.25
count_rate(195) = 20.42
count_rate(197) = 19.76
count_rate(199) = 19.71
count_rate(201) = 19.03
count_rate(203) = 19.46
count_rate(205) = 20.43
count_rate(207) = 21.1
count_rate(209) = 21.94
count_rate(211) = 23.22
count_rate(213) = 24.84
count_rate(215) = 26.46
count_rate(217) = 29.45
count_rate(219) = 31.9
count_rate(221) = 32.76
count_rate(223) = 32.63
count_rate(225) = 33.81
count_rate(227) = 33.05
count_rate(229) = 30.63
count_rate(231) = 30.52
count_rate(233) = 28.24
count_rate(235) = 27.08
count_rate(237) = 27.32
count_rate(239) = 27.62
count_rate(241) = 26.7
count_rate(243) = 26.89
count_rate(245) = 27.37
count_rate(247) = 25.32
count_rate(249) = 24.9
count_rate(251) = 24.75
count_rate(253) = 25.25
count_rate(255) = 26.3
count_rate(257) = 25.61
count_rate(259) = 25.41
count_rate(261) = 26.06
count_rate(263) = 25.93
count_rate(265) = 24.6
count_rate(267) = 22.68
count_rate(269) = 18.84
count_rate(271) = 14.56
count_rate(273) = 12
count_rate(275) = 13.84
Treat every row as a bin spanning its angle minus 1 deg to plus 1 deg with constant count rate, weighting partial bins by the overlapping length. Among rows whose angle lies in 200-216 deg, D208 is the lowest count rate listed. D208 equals 19.03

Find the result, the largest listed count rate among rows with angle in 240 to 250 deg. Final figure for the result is 27.37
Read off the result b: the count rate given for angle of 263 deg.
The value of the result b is 25.93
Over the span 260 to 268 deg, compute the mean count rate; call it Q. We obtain 24.8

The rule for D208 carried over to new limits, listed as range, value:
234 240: 27.08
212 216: 24.84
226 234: 28.24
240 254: 24.75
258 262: 25.41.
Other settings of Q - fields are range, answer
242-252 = 25.8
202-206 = 19.9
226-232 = 31.4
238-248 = 26.8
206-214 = 22.8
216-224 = 31.7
